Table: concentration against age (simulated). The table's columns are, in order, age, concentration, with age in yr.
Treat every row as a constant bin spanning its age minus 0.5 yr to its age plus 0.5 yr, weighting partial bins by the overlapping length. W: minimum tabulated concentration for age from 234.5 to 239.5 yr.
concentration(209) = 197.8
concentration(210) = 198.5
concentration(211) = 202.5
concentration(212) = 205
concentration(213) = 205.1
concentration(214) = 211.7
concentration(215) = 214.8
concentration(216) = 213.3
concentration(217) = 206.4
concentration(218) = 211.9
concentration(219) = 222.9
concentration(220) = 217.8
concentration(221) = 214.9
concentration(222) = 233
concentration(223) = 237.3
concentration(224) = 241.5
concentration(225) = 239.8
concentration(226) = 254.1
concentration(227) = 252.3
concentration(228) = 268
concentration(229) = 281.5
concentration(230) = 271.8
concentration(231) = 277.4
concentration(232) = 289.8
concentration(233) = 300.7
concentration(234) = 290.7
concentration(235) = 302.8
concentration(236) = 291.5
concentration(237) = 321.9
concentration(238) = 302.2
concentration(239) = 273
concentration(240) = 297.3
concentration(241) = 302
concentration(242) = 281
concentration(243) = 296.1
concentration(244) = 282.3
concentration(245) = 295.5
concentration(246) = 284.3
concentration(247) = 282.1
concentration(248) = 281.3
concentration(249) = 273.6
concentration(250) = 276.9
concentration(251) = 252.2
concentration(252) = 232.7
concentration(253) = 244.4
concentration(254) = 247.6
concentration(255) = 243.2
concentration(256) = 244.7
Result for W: 273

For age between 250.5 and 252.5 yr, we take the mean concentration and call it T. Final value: 242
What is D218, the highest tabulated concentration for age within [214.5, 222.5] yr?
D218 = 233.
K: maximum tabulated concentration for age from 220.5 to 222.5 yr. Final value 233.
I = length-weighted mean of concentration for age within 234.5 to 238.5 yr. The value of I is 305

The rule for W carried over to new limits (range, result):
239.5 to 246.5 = 281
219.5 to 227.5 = 214.9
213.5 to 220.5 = 206.4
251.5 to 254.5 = 232.7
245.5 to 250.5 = 273.6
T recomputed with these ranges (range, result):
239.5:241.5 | 300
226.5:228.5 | 260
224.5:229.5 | 259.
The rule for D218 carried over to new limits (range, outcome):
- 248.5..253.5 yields 276.9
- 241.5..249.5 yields 296.1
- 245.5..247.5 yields 284.3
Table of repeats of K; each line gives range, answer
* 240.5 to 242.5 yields 302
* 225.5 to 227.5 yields 254.1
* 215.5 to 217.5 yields 213.3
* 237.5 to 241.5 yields 302.2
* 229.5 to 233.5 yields 300.7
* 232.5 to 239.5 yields 321.9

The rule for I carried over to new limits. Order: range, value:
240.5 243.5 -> 293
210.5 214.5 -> 206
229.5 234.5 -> 286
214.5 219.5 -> 214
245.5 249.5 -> 280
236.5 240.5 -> 299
